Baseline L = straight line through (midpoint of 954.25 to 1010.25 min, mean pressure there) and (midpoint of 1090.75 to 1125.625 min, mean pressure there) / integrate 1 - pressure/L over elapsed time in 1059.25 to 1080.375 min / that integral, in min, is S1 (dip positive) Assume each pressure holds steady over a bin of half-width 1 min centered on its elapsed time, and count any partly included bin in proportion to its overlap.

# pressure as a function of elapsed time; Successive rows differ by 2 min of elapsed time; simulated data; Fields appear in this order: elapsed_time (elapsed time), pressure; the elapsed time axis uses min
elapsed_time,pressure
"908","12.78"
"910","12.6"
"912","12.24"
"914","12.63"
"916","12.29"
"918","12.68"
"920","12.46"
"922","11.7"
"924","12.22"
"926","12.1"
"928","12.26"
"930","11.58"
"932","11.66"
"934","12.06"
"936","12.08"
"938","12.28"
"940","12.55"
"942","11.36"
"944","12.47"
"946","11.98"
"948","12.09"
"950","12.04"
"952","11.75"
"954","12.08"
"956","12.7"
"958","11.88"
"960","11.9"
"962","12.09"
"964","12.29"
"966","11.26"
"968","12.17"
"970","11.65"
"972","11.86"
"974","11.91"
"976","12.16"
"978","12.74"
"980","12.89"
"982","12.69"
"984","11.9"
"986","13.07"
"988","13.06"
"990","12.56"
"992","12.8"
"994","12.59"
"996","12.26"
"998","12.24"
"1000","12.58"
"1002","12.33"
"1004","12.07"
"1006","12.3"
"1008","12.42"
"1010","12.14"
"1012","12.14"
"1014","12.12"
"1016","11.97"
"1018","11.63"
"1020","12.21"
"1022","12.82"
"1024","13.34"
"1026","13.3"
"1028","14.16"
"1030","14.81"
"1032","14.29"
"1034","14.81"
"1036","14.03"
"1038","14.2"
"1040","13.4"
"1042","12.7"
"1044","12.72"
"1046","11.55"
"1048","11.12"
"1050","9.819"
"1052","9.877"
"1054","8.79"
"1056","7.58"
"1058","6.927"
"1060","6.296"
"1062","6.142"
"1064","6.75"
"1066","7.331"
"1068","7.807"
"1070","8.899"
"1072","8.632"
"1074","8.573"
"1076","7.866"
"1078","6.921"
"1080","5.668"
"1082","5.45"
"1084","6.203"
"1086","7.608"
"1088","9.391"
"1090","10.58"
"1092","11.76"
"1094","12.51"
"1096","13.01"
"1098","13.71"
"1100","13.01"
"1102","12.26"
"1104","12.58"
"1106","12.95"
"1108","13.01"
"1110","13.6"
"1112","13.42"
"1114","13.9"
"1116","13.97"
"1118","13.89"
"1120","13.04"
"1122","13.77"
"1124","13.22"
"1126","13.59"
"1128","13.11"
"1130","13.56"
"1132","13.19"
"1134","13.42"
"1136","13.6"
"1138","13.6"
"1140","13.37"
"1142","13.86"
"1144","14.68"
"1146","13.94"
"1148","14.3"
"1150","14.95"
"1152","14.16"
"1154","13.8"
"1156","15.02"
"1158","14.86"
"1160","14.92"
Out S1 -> 9.0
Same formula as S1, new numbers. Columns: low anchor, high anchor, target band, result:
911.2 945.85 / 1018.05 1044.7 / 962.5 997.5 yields 1.38 min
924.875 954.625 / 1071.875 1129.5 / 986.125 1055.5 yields -4.72 min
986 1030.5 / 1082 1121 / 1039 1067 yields 6.72 min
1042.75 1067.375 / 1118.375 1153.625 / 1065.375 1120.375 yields 2.97 min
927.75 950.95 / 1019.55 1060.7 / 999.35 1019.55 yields -0.40 min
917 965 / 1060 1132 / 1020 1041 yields -4.66 min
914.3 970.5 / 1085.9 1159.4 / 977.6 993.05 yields -0.45 min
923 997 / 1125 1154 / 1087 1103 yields 1.65 min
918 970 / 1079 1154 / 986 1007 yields -0.56 min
